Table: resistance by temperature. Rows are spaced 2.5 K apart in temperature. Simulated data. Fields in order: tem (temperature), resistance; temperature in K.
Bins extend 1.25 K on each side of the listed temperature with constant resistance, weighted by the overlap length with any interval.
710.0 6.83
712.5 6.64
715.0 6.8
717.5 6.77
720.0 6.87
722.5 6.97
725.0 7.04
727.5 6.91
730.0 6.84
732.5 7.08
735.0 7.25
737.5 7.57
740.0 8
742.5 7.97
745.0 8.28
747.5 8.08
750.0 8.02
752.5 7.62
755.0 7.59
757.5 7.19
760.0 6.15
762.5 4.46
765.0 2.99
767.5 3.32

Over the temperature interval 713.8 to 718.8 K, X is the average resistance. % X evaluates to 6.79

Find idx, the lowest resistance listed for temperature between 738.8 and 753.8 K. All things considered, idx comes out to 7.62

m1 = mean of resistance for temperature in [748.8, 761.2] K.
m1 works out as 7.32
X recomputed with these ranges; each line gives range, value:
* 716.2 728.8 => 6.91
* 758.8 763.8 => 5.27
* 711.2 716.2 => 6.72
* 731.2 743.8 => 7.57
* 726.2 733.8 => 6.95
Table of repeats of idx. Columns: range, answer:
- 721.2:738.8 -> 6.84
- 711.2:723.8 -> 6.64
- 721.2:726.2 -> 6.97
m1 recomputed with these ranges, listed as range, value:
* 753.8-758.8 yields 7.38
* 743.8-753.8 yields 8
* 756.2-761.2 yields 6.68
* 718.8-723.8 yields 6.92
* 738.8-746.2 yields 8.08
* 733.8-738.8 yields 7.42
